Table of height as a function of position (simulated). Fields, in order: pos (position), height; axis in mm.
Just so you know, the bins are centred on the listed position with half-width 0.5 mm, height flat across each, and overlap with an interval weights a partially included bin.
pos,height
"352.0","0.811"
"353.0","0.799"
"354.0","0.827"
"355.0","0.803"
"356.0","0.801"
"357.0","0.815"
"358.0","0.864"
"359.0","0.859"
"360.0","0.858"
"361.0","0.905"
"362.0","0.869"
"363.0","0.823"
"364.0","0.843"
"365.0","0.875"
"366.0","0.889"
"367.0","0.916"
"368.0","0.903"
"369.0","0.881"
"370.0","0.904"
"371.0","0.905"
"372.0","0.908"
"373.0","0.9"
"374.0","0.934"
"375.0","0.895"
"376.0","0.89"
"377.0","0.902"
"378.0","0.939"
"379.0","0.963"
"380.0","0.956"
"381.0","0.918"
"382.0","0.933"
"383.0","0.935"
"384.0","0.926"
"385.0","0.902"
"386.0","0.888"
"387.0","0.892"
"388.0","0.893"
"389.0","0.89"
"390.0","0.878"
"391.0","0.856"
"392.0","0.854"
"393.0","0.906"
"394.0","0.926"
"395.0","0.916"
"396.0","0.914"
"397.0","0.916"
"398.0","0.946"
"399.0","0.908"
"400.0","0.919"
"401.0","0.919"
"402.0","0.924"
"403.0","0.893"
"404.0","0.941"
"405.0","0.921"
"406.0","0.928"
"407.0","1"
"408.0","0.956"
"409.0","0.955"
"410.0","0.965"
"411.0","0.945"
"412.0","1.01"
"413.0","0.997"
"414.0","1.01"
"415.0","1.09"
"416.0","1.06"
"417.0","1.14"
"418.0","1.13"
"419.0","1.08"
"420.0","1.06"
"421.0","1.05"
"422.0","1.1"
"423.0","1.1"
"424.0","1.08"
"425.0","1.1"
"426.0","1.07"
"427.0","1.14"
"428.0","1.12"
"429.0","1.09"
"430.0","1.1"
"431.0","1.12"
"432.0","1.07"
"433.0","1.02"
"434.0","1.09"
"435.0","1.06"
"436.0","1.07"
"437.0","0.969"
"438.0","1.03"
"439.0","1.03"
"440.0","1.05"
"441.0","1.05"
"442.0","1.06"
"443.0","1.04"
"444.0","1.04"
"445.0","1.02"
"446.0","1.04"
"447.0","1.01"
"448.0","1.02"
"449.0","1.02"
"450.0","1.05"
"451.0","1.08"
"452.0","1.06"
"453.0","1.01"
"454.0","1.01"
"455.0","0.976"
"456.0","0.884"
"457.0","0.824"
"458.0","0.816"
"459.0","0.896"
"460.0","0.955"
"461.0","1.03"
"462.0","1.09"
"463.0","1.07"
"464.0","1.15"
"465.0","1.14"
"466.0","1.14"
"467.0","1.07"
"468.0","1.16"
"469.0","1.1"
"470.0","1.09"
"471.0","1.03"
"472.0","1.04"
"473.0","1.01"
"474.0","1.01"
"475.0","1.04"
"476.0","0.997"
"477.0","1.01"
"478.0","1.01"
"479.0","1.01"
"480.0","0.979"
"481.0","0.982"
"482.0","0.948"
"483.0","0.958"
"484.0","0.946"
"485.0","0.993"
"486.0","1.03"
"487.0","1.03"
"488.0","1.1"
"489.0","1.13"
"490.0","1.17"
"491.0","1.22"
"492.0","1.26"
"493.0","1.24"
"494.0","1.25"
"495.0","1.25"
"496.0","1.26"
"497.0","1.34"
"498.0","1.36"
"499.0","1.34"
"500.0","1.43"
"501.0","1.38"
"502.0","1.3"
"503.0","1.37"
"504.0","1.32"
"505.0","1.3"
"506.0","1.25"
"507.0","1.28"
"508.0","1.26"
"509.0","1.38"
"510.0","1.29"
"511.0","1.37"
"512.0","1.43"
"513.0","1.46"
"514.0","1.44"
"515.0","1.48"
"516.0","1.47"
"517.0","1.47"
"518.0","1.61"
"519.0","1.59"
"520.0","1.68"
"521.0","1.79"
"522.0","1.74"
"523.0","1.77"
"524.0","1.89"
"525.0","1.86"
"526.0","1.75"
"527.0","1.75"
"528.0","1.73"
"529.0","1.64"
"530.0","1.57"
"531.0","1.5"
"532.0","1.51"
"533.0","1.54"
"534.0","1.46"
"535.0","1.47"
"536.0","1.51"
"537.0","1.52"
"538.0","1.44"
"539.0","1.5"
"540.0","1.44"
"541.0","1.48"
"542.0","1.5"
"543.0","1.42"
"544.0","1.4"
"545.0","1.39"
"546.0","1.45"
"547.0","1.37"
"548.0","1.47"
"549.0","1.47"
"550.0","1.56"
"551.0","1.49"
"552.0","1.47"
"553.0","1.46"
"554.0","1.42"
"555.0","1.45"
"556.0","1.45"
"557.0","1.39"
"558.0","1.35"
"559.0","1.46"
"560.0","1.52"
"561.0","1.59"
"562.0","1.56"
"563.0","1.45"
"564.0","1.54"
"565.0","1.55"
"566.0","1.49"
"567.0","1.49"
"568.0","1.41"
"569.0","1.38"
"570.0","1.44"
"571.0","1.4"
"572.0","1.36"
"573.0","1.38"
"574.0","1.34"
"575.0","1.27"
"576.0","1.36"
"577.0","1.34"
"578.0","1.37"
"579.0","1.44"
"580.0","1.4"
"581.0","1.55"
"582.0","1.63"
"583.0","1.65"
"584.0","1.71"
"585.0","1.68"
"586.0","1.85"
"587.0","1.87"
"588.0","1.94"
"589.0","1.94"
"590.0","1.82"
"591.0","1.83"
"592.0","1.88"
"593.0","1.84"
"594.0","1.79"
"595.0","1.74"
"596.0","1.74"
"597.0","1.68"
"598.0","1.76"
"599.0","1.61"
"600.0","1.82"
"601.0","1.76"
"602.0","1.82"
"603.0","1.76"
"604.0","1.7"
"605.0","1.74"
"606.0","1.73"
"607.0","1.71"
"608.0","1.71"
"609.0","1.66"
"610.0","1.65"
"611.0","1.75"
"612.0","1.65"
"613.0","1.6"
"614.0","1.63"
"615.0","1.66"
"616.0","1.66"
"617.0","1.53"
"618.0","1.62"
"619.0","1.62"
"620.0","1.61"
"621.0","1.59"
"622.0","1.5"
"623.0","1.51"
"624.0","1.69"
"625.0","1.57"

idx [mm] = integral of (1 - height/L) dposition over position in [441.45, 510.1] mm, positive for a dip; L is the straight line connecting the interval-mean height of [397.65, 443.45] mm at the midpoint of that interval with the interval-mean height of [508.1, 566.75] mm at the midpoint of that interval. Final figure 8.5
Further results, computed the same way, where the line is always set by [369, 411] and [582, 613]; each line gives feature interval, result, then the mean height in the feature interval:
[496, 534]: -2.01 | 1.5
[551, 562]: 0.88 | 1.46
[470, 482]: 2.40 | 1.01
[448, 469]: 3.00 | 1.02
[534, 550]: 0.75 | 1.46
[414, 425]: -0.53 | 1.09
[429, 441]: 0.46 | 1.06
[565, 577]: 1.82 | 1.4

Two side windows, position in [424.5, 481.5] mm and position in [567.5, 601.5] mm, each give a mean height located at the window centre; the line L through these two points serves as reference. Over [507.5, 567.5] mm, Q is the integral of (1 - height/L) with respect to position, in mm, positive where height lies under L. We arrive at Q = -4.74 mm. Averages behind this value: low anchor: 1.04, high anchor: 1.62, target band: 1.52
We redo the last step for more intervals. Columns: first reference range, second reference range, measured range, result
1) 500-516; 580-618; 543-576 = 2.6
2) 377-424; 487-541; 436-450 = 1.4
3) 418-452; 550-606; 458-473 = 1.5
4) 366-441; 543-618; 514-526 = -2.5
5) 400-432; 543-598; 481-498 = 1.9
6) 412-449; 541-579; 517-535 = -4.3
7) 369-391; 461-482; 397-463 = -2.0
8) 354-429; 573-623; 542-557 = 0.4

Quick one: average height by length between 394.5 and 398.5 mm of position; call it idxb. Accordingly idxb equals 0.923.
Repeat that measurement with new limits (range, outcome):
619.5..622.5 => 1.57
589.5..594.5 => 1.83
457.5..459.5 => 0.856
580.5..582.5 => 1.59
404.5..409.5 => 0.952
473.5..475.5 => 1.02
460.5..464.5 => 1.08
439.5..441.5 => 1.05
